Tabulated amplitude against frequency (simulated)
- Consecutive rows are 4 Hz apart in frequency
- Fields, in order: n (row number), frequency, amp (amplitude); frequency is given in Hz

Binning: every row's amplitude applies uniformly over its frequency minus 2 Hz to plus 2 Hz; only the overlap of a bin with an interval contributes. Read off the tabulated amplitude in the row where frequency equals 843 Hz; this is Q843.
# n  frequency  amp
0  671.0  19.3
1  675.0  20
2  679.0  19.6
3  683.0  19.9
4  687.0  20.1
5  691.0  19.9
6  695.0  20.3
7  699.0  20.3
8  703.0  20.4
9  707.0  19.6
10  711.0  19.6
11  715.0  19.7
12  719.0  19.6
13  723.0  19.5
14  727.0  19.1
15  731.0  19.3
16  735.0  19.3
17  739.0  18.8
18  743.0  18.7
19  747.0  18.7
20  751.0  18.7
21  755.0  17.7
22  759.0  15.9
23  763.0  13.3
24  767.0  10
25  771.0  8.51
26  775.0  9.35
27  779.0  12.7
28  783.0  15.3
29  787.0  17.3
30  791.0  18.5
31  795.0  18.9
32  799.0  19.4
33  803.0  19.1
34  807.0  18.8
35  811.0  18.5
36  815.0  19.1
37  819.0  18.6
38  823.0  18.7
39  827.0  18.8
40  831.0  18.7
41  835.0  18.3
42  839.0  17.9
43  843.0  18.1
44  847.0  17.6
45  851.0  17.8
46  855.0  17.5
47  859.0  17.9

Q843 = 18.1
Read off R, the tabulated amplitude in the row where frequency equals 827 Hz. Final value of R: 18.8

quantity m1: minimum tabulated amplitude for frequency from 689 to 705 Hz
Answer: 19.9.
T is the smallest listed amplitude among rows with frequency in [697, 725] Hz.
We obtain 19.5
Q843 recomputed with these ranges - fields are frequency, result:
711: 19.6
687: 20.1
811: 18.5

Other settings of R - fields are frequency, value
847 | 17.6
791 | 18.5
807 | 18.8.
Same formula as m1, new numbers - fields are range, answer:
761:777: 8.51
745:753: 18.7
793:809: 18.8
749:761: 15.9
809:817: 18.5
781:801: 15.3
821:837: 18.3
